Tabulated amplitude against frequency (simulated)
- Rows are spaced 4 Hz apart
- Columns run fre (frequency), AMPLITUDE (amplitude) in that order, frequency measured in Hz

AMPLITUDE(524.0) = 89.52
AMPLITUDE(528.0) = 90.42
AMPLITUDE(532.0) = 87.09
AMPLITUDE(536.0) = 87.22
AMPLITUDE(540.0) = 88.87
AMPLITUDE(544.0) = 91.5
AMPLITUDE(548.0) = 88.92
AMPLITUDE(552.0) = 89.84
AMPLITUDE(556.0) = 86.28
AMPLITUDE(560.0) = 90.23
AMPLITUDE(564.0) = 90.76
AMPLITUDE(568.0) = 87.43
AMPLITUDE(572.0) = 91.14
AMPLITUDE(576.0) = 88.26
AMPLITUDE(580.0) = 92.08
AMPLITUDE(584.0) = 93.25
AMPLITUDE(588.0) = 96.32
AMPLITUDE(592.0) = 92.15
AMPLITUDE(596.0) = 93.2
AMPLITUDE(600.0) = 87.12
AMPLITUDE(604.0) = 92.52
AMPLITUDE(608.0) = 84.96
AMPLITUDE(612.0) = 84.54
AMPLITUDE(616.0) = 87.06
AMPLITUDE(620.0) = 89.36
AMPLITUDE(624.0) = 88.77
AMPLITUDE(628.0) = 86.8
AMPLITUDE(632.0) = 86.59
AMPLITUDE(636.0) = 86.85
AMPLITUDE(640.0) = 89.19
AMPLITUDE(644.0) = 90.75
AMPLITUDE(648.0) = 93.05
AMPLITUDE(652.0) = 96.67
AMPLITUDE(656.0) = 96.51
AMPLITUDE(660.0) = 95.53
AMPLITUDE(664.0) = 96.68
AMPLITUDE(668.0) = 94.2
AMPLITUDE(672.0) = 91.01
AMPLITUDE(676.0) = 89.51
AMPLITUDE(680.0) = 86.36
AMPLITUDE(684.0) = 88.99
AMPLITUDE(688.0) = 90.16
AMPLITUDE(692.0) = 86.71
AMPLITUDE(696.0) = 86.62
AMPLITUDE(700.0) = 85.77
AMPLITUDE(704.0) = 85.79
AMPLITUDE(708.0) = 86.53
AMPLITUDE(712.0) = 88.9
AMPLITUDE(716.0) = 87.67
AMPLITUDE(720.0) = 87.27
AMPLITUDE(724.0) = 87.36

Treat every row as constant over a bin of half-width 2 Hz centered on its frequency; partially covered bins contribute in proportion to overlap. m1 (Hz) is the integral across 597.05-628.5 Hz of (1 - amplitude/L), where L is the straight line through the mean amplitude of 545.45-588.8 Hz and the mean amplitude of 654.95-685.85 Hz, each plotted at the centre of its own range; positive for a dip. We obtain 1.1 Hz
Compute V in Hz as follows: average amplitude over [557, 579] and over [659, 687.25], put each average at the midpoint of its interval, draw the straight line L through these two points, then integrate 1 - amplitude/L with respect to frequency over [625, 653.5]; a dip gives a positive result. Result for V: 0.3 Hz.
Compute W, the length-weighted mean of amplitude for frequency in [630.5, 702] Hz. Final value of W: 90.6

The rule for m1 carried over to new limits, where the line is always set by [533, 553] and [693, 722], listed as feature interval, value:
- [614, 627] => 0.0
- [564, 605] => -1.3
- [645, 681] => -2.4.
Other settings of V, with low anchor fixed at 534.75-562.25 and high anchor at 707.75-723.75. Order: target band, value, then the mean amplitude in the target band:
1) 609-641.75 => 0.41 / 87.3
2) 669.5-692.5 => -0.28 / 89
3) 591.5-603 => -0.28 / 90.8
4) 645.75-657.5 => -0.94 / 95.3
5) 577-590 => -0.69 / 93.5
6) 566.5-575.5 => -0.04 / 89.2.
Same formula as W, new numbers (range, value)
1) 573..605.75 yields 91.8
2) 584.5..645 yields 89.2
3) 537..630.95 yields 89.6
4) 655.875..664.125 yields 96.1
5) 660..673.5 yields 94.3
